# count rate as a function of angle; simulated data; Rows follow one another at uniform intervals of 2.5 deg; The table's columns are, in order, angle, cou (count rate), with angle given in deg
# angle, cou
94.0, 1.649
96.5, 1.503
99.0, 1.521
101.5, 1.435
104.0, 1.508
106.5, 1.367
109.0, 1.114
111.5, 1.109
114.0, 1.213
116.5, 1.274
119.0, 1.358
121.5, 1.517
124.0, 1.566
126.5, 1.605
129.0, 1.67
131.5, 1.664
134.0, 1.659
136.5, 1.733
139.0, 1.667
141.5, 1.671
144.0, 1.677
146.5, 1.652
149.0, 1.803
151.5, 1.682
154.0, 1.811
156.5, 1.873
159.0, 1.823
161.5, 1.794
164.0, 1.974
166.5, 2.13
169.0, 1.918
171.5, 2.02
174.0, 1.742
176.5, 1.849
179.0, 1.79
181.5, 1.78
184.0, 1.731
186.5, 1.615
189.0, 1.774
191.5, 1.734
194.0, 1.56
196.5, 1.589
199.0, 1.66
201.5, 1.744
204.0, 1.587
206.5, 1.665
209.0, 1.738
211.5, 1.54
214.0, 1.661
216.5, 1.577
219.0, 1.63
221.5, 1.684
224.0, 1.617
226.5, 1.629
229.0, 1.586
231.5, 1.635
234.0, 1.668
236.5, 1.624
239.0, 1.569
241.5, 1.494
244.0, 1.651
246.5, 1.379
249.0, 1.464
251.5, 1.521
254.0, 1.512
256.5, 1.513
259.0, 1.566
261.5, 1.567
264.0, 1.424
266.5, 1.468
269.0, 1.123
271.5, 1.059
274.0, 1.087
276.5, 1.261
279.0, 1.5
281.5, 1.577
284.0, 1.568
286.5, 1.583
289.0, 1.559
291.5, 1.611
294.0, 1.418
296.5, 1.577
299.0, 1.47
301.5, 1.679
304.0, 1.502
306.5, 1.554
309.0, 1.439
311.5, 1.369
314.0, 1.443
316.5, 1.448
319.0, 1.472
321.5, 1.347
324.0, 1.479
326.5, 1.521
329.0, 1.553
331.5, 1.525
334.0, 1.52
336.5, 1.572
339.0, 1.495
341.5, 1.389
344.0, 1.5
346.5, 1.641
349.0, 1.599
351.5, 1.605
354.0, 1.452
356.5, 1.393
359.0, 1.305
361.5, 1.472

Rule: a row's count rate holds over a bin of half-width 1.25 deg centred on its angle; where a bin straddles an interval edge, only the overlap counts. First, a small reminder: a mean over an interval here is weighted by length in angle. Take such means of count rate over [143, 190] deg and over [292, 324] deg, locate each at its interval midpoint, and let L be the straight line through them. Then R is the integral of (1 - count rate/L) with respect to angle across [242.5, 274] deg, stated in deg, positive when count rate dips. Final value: 3.4 deg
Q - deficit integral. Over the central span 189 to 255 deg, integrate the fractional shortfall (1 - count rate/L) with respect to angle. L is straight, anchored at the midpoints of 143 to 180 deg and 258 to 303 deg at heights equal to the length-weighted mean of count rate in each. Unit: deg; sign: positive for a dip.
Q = 1.3 deg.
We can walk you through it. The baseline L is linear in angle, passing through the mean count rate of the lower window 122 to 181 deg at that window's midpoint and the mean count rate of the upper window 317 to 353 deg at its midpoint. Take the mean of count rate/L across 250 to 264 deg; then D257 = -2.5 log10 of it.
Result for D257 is 0.07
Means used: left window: 1.77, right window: 1.51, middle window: 1.52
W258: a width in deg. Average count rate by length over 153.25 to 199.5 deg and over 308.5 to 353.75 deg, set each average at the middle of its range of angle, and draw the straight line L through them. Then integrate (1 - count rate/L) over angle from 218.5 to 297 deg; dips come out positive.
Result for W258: 6.6 deg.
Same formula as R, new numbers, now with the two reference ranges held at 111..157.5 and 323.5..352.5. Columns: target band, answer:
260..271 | 1.27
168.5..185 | -2.58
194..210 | -0.80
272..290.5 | 1.39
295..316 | 0.58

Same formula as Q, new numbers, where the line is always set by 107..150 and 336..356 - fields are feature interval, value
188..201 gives -1.2 deg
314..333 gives 0.6 deg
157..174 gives -4.5 deg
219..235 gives -1.2 deg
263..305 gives 2.3 deg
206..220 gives -1.0 deg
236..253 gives 0.0 deg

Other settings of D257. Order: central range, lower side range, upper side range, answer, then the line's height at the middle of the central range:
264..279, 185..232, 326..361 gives 0.259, 1.58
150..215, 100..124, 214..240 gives -0.168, 1.51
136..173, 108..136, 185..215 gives -0.184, 1.53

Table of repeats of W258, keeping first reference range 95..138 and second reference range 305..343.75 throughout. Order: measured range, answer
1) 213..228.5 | -1.70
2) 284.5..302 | -0.93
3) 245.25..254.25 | 0.04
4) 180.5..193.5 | -2.21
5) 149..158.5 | -2.13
